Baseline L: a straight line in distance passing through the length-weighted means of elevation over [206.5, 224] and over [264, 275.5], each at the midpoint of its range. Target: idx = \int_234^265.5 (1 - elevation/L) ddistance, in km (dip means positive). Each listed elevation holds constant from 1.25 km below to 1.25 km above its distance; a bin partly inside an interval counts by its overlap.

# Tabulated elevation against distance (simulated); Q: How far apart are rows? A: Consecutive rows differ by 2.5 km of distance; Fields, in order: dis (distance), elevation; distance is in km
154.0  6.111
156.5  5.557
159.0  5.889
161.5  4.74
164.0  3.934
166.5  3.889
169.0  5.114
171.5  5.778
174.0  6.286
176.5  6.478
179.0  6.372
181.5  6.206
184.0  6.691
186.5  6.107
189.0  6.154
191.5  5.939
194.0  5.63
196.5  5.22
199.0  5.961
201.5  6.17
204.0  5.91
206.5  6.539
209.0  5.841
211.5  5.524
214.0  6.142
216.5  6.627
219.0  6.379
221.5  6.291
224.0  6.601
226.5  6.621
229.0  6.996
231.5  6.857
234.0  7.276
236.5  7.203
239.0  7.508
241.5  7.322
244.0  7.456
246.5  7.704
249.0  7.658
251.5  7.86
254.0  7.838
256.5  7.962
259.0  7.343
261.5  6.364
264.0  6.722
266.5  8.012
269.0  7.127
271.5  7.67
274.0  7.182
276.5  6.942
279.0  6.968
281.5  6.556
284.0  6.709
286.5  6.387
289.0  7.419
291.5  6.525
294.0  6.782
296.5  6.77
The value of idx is -2.1 km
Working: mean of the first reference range 6.2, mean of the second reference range 7.4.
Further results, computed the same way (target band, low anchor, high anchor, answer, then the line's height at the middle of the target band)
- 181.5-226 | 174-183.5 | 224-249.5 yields 4.1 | 6.73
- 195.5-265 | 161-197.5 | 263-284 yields -3.5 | 6.45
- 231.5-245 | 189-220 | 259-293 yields -1.8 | 6.46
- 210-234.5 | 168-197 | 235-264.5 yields 1.3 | 6.85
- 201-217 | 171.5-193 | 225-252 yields 1.6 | 6.74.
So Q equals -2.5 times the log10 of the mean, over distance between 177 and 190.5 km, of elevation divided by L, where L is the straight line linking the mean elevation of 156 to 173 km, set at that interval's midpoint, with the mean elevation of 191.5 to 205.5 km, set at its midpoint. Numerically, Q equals -0.160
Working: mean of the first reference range 4.98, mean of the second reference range 5.81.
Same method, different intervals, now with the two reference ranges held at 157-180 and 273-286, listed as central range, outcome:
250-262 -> -0.158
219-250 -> -0.137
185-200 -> -0.029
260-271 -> -0.071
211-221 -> -0.039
